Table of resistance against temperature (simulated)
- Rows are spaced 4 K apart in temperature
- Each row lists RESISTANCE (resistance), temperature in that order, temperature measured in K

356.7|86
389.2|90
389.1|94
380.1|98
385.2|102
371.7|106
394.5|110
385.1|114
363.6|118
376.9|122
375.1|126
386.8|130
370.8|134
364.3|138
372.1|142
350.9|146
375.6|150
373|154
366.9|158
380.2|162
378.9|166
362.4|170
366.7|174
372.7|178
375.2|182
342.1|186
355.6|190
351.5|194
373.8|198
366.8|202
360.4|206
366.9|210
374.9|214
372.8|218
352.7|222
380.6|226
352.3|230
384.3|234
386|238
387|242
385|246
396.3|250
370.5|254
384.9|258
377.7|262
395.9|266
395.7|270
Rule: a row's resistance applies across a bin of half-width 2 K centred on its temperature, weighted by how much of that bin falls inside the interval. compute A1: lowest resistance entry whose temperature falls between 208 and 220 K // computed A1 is 366.9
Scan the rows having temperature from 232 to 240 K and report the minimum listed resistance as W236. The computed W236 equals 384.3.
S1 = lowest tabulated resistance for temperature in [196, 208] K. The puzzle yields 360.4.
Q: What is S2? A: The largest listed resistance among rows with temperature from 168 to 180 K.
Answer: 372.7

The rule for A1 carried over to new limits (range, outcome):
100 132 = 363.6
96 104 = 380.1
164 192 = 342.1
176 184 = 372.7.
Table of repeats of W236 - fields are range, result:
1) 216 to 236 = 352.3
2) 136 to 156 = 350.9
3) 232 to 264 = 370.5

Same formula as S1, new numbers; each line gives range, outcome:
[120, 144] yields 364.3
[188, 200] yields 351.5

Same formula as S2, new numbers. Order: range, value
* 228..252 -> 396.3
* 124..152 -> 386.8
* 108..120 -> 394.5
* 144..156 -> 375.6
